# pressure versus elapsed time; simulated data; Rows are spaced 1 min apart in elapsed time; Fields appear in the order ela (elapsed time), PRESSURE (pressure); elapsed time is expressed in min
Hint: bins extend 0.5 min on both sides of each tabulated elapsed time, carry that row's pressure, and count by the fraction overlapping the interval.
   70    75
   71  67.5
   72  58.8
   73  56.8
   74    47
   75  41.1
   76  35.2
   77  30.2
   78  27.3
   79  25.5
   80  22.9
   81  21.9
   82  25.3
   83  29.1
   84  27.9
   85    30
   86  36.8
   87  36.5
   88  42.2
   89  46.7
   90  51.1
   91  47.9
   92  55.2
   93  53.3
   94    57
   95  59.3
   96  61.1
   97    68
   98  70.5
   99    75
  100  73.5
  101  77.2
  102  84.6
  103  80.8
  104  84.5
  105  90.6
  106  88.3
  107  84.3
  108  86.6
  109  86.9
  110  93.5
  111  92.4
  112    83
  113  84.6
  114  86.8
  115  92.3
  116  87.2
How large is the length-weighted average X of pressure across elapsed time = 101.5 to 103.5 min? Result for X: 82.7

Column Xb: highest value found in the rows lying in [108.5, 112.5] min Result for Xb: 93.5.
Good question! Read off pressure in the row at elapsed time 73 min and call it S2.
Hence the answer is 56.8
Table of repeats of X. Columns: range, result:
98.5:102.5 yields 77.6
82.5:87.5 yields 32.1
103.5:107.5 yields 86.9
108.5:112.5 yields 89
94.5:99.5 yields 66.8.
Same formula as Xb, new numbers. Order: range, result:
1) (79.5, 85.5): 30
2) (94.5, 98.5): 70.5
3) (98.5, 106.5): 90.6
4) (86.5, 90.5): 51.1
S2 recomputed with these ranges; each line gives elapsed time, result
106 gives 88.3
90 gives 51.1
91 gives 47.9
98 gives 70.5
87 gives 36.5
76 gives 35.2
